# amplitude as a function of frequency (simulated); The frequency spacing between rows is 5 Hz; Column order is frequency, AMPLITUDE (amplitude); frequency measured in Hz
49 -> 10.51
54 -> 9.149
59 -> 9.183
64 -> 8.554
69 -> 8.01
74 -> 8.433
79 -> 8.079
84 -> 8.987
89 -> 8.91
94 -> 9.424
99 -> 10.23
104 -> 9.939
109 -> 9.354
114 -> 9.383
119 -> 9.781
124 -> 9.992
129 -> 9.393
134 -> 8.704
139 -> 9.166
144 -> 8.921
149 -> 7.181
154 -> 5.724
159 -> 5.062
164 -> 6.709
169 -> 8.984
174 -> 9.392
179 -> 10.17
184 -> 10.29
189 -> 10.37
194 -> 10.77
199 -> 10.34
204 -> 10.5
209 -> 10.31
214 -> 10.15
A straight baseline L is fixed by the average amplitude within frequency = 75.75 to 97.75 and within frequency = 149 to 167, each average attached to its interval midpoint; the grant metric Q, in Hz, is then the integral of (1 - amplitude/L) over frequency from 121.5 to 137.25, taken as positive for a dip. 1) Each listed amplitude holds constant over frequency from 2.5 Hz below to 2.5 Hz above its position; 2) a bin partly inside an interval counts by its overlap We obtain -4.6 Hz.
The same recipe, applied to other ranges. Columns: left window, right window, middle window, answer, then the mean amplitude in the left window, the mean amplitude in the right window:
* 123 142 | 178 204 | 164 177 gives 1.6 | 9.25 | 10.4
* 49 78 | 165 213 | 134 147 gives 0.9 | 8.79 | 10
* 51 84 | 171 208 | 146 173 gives 8.0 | 8.63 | 10.2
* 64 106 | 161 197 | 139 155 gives 2.7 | 8.96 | 9.48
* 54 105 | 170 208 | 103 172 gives 8.4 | 8.96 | 10.2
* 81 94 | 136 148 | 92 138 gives -3.4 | 9.01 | 8.8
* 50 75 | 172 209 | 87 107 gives -1.0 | 8.79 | 10.3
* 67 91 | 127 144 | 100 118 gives -1.7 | 8.48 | 9.05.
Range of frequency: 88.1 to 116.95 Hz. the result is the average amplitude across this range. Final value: 9.58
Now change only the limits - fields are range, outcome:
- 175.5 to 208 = 10.4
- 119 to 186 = 8.47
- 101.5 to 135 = 9.54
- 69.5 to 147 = 9.2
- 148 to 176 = 7.14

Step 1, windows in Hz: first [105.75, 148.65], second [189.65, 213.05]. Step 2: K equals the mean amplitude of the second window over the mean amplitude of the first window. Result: 1.13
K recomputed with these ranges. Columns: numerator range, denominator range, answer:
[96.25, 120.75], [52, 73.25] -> 1.12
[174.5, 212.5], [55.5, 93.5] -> 1.19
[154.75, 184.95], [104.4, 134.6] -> 0.86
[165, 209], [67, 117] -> 1.10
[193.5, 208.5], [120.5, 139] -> 1.12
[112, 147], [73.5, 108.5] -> 1.01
